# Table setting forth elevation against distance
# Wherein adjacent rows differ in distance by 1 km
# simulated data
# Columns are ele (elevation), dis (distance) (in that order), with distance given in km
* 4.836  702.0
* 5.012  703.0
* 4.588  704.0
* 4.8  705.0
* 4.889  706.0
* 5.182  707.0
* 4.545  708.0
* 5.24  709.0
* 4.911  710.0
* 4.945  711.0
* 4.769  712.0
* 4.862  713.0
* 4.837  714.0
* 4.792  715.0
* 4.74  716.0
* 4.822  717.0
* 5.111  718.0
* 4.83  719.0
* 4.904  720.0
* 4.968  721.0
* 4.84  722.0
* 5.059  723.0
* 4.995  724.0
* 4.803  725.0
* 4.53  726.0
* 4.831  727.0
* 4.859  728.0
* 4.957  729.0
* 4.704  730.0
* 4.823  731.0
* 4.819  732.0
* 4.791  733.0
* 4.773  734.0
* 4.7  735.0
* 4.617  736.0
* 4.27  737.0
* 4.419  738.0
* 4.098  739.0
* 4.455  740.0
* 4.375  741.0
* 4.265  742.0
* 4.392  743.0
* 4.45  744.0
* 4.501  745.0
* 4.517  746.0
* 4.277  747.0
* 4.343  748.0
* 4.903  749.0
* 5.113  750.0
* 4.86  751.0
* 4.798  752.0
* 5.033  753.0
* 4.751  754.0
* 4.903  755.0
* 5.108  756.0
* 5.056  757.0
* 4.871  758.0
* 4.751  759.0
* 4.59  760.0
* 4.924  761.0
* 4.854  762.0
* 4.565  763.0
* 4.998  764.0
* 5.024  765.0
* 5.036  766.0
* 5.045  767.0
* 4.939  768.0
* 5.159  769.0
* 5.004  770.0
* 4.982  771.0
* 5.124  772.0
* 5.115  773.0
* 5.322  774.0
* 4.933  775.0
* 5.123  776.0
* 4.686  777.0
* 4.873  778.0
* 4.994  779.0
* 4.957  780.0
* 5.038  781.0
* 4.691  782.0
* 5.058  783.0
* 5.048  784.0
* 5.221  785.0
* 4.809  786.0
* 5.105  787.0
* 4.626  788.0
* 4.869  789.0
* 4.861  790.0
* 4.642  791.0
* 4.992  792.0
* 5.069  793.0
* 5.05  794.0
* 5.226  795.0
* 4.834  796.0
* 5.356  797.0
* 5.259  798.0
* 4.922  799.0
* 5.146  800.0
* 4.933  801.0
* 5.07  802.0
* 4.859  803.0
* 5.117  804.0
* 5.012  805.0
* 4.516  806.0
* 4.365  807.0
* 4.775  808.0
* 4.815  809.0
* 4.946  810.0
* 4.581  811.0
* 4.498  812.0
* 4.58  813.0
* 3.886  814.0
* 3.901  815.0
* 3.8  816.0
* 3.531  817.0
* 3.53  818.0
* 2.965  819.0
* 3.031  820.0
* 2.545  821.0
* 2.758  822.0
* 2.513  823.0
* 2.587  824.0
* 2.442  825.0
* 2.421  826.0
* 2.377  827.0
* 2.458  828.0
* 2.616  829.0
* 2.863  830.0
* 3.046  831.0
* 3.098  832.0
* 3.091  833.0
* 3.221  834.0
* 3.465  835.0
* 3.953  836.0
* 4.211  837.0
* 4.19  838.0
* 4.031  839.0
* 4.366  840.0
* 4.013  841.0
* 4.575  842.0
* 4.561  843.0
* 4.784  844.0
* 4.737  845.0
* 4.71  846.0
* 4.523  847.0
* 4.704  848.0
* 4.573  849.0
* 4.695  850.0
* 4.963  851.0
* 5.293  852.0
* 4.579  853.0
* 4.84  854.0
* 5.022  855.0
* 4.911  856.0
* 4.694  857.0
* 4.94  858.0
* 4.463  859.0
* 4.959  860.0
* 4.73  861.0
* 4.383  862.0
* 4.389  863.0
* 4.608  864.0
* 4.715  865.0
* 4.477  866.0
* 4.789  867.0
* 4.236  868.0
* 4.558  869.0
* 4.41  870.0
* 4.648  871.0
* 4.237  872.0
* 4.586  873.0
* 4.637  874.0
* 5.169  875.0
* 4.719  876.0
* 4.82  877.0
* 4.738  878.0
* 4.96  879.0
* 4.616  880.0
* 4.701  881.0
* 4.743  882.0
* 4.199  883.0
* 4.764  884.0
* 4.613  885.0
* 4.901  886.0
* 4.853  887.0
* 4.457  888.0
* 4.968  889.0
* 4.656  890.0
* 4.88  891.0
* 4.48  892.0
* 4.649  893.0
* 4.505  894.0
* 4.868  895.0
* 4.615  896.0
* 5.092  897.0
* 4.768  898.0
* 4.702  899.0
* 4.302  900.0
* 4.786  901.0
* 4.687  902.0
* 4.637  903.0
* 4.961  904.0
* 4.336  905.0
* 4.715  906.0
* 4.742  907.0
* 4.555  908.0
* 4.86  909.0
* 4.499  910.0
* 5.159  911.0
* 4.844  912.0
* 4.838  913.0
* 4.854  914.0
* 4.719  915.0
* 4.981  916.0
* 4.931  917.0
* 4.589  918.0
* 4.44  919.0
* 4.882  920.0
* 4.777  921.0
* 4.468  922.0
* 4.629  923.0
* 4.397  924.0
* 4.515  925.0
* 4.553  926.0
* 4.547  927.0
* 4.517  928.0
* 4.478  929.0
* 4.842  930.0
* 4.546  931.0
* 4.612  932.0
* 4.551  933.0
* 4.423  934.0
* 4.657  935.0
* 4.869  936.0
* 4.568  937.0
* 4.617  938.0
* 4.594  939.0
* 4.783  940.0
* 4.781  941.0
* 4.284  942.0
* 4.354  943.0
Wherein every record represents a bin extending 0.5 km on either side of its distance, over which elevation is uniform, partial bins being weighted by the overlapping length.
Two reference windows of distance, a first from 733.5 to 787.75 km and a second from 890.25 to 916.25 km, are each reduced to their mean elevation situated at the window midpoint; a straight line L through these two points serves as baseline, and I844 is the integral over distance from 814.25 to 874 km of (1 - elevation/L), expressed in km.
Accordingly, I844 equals 9.43 km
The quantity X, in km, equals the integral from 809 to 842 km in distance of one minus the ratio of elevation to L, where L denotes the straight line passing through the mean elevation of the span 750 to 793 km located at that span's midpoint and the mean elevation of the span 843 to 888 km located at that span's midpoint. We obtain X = 9.20 km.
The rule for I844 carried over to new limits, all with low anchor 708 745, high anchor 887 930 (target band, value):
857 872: 0.37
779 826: 2.88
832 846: 1.87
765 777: -0.84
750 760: -0.37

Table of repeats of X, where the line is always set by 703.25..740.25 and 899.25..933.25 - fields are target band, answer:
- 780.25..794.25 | -0.5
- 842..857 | -0.2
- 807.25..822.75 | 2.9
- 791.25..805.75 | -0.9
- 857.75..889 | 0.3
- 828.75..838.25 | 2.7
